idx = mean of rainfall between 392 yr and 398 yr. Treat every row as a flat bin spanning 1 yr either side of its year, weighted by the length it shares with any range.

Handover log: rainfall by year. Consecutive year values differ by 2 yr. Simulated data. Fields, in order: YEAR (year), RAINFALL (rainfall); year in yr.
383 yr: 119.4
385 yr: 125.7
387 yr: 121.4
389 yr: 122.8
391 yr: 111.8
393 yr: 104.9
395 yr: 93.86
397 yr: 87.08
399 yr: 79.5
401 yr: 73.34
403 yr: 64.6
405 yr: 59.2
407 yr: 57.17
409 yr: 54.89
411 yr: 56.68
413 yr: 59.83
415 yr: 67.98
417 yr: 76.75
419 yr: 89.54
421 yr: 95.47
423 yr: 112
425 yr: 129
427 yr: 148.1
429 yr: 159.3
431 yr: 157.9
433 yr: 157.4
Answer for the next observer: 95.3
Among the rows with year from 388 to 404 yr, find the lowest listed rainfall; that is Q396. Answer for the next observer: 64.6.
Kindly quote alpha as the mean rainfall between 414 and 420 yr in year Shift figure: 78.1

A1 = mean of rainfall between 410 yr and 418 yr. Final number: 65.3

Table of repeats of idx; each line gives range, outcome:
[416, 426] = 101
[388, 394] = 113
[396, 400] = 83.3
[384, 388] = 124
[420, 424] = 104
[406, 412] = 56.2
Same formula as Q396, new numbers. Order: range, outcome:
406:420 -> 54.89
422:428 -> 112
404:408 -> 57.17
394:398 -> 87.08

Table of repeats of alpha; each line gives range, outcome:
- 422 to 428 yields 130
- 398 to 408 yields 66.8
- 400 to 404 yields 69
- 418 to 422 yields 92.5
